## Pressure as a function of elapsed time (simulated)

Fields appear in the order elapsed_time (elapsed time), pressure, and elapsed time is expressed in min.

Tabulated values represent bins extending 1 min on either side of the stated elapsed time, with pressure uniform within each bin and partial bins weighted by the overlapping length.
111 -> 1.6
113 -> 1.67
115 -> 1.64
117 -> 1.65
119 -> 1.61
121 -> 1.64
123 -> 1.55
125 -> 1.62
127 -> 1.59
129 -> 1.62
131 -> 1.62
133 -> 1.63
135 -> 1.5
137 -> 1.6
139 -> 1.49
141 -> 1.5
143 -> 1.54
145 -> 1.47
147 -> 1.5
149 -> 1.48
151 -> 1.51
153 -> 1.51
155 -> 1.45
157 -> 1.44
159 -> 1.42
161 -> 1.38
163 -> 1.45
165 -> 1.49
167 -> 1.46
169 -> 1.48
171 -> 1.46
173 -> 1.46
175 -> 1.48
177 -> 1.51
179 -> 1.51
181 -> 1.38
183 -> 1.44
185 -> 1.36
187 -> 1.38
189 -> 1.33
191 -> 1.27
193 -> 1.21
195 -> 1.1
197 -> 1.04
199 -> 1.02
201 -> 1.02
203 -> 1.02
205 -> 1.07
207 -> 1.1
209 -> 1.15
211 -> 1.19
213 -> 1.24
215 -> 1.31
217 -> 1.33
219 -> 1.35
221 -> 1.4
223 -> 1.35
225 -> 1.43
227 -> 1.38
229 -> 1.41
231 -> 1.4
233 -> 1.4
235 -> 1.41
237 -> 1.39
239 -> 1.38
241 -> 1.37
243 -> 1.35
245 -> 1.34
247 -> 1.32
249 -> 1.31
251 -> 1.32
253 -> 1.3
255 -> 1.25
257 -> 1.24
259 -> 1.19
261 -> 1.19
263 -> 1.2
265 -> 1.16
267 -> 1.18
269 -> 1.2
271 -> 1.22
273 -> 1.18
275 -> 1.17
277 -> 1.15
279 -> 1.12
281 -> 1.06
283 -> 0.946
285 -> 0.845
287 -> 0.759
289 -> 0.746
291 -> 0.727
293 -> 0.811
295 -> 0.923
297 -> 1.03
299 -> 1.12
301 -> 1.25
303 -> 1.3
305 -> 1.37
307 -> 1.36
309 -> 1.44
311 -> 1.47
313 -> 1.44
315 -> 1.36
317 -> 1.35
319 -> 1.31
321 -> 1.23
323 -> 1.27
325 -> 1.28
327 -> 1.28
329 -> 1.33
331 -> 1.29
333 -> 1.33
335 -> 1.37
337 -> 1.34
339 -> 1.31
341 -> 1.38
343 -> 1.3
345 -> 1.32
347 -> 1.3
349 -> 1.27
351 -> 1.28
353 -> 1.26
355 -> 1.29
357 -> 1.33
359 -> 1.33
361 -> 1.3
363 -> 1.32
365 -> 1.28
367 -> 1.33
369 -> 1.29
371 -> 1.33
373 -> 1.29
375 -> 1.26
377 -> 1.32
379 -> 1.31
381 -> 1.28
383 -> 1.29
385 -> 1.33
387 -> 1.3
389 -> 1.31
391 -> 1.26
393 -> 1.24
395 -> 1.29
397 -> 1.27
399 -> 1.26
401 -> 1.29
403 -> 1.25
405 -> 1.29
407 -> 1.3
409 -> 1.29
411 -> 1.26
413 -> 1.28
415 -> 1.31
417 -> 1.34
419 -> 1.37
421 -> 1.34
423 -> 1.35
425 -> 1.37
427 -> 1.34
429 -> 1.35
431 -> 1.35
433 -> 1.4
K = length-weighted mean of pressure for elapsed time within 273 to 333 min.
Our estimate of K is 1.17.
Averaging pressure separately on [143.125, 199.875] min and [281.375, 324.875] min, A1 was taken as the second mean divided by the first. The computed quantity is 0.82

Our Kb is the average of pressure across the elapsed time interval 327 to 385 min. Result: 1.31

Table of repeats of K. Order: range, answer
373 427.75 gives 1.3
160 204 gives 1.33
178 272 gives 1.27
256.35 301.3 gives 1.06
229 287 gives 1.23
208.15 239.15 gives 1.34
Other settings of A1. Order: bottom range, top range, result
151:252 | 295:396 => 0.97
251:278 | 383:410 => 1.06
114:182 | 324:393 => 0.86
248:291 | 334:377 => 1.17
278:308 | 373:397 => 1.26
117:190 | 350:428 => 0.87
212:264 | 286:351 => 0.93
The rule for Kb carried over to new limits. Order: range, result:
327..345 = 1.33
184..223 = 1.21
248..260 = 1.27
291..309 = 1.14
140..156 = 1.5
